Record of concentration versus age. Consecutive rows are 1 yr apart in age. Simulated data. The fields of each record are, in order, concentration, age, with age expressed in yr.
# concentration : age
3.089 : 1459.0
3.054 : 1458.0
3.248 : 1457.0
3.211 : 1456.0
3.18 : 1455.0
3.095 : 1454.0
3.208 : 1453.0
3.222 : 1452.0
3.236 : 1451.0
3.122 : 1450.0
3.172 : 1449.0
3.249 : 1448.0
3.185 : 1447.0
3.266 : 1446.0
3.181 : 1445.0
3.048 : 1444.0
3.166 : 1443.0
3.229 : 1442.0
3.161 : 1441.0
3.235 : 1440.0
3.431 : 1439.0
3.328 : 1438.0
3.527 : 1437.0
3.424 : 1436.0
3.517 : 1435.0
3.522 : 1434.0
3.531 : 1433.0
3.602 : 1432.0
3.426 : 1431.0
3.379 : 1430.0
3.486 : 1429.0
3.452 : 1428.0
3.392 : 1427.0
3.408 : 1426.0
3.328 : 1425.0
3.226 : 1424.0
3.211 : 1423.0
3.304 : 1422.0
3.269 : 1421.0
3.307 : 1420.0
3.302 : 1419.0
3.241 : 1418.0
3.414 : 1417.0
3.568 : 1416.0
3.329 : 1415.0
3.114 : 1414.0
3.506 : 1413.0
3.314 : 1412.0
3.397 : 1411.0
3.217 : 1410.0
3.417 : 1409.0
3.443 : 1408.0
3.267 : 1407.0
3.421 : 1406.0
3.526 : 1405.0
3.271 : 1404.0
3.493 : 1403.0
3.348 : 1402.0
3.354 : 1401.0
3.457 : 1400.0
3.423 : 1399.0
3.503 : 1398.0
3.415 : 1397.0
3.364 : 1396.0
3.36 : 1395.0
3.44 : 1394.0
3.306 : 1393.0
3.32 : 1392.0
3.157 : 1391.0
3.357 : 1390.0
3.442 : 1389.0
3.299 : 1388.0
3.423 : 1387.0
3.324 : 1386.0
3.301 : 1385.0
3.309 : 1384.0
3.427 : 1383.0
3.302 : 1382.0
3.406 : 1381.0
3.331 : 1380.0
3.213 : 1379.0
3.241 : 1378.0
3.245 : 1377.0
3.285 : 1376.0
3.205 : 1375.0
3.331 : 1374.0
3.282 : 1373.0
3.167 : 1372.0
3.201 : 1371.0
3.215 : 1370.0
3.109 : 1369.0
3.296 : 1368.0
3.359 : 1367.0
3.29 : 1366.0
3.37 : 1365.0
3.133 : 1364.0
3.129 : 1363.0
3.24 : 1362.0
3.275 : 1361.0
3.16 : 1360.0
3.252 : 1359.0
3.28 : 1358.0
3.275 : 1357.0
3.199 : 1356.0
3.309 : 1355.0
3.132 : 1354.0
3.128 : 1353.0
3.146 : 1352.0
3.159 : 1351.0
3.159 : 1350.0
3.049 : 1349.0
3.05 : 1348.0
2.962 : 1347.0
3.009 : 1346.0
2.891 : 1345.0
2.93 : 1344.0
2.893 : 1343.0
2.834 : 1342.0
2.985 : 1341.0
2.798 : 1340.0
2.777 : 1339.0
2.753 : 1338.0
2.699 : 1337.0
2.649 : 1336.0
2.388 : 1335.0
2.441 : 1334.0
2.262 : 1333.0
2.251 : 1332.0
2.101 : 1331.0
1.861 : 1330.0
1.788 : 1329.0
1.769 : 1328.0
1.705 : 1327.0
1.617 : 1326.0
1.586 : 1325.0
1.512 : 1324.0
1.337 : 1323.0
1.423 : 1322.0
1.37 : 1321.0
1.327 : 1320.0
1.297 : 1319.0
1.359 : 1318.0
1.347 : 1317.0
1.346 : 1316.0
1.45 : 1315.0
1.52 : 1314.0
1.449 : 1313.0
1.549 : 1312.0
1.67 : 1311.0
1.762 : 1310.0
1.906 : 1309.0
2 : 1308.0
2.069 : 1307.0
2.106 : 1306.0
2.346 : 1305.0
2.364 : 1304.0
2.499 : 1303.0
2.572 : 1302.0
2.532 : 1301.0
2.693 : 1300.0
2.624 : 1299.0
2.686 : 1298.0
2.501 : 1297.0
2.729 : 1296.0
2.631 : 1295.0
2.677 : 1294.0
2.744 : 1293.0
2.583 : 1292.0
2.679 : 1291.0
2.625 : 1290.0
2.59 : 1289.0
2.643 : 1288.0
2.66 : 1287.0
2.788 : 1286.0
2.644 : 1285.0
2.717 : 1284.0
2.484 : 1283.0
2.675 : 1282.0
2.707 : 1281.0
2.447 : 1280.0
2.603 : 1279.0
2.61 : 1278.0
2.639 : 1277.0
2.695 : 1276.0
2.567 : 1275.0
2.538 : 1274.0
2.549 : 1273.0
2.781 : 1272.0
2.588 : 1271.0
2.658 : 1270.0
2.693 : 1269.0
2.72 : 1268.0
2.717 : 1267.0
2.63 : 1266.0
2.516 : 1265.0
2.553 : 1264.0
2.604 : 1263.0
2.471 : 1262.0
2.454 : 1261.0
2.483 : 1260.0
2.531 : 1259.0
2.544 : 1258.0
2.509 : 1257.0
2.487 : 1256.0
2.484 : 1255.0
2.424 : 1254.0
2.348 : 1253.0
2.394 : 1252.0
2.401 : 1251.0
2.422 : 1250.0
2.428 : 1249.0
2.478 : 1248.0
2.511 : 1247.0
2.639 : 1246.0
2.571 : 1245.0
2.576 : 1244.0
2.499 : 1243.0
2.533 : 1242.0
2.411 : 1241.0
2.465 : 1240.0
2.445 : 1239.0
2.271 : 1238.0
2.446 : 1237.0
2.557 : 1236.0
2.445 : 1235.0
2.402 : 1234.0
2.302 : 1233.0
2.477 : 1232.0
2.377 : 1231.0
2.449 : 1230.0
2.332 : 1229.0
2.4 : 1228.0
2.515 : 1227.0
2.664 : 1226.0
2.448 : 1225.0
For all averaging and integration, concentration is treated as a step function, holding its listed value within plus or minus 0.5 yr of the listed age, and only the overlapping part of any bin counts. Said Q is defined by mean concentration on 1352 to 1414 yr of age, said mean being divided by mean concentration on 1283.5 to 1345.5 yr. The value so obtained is 1.49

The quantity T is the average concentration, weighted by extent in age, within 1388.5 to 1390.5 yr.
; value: 3.4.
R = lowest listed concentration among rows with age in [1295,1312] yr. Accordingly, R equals 1.549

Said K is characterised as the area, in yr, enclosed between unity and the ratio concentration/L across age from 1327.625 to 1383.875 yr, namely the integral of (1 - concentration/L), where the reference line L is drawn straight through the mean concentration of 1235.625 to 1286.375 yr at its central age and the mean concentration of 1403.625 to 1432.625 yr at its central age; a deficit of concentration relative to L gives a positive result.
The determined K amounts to 1.0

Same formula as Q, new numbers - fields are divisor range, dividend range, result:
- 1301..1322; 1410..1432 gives 1.89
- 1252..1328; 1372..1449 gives 1.46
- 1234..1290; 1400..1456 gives 1.31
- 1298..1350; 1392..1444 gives 1.56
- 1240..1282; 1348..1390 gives 1.28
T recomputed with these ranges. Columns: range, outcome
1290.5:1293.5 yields 2.67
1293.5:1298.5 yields 2.64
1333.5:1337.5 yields 2.54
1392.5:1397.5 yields 3.38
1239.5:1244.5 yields 2.5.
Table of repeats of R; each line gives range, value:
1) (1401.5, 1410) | 3.217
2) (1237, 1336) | 1.297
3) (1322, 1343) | 1.337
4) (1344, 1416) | 2.891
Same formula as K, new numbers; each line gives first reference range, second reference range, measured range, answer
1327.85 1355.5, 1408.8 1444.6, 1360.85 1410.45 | -4.4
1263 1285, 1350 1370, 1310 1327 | 8.5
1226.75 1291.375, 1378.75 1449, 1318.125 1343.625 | 7.3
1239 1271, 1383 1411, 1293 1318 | 6.1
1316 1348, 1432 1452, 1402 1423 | -2.5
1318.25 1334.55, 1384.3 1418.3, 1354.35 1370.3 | -4.7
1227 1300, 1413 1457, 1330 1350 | 1.2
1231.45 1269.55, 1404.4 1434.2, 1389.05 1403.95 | -0.6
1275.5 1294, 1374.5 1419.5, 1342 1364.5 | -0.3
